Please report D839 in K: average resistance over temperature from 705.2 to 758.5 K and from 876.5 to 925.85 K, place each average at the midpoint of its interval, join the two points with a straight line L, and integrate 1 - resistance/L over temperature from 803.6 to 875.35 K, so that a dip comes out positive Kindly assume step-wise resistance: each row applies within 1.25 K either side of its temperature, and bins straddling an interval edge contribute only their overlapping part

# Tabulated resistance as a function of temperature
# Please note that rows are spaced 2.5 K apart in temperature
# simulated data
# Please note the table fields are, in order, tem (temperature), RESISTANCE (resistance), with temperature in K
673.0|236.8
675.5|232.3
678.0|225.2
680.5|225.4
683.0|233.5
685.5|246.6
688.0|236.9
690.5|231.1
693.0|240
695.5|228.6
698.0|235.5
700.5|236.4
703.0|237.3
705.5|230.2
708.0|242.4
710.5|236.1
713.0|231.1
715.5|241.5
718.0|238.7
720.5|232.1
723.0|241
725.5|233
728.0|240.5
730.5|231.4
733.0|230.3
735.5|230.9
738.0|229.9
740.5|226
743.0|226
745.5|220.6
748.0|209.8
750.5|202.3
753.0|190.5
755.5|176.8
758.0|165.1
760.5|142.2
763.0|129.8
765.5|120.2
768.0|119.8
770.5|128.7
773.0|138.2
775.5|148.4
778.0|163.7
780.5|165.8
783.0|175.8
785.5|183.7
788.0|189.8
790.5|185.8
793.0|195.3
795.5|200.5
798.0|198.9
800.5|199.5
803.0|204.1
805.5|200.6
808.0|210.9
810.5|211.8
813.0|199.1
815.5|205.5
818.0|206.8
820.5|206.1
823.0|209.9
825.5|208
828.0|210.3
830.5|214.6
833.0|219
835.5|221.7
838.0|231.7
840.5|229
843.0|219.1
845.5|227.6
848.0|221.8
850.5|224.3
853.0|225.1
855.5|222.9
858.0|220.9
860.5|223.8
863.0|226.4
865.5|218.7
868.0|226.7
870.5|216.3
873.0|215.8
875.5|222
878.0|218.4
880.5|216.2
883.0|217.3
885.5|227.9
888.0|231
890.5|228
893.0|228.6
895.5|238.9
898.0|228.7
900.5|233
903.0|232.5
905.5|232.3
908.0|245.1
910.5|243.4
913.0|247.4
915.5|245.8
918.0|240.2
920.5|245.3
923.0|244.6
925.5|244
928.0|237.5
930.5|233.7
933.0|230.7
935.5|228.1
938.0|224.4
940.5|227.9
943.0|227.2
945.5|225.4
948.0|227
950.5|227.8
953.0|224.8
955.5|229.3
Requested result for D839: 4.2 K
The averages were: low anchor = 224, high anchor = 234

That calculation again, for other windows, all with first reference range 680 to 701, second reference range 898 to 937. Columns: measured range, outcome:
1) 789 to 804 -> 2.5 K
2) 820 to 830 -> 1.2 K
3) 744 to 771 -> 8.1 K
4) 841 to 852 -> 0.6 K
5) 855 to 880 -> 1.8 K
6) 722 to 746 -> 0.5 K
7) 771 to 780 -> 3.3 K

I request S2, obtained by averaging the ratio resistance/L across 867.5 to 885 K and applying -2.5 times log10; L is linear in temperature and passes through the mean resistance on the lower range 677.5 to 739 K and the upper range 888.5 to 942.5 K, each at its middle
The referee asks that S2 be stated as 0.08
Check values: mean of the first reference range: 235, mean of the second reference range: 236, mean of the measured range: 219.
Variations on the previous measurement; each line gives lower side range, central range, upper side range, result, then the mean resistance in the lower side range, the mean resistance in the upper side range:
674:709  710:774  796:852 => 0.134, 234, 213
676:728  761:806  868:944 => 0.356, 235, 232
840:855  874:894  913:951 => 0.025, 224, 235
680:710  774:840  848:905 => 0.152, 236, 225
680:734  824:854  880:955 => 0.062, 236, 233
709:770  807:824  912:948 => 0.052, 205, 235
